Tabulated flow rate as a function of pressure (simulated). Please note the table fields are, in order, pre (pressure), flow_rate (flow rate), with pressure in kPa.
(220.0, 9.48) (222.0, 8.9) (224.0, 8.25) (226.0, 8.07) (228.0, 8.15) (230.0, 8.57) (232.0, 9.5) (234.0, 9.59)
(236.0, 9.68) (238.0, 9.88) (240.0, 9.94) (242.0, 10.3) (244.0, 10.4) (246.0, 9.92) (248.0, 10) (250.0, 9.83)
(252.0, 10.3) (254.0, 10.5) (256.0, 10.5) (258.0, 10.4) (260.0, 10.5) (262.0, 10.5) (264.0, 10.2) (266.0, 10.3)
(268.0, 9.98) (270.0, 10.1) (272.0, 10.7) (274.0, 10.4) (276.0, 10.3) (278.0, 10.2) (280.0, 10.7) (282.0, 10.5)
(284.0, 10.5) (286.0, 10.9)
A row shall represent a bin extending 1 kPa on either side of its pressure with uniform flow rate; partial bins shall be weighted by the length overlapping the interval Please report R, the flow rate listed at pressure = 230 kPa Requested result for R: 8.57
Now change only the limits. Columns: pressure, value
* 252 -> 10.3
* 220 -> 9.48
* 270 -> 10.1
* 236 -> 9.68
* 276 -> 10.3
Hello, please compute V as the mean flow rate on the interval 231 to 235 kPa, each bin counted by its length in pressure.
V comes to 9.54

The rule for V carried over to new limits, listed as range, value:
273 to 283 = 10.4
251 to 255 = 10.4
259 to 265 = 10.4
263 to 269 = 10.2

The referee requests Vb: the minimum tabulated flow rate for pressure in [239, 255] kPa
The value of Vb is 9.83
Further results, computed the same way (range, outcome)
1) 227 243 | 8.15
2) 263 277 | 9.98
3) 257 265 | 10.2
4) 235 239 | 9.68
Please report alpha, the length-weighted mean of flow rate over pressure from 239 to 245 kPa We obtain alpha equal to 10.2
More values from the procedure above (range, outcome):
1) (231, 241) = 9.72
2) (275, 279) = 10.2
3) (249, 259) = 10.3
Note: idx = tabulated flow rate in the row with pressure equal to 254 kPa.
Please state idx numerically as 10.5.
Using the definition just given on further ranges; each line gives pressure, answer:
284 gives 10.5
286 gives 10.9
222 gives 8.9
